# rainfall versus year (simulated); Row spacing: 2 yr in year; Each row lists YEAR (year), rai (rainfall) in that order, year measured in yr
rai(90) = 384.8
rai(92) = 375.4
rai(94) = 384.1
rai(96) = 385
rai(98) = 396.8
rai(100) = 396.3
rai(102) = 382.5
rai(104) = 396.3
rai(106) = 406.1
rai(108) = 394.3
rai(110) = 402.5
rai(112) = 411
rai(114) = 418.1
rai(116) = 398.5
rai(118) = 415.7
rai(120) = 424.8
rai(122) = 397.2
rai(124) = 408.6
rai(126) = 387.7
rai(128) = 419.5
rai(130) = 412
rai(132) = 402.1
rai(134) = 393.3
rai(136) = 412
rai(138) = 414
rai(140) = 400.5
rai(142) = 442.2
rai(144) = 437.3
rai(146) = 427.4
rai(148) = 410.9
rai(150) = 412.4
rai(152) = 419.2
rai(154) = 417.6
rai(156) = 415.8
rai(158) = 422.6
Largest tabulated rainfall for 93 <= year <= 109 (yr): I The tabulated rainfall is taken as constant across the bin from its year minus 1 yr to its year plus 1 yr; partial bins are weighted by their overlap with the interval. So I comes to 406.1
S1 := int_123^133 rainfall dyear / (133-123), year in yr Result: 406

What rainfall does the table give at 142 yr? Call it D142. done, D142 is 442.2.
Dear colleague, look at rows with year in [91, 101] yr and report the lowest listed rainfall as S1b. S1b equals 375.4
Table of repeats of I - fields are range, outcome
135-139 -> 414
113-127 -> 424.8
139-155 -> 442.2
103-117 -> 418.1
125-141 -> 419.5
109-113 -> 411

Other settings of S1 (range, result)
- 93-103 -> 389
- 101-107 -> 395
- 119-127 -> 405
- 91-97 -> 382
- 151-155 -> 418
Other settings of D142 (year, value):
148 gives 410.9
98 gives 396.8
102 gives 382.5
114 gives 418.1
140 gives 400.5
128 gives 419.5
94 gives 384.1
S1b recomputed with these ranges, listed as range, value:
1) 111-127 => 387.7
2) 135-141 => 400.5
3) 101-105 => 382.5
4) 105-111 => 394.3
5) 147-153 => 410.9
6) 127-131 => 412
